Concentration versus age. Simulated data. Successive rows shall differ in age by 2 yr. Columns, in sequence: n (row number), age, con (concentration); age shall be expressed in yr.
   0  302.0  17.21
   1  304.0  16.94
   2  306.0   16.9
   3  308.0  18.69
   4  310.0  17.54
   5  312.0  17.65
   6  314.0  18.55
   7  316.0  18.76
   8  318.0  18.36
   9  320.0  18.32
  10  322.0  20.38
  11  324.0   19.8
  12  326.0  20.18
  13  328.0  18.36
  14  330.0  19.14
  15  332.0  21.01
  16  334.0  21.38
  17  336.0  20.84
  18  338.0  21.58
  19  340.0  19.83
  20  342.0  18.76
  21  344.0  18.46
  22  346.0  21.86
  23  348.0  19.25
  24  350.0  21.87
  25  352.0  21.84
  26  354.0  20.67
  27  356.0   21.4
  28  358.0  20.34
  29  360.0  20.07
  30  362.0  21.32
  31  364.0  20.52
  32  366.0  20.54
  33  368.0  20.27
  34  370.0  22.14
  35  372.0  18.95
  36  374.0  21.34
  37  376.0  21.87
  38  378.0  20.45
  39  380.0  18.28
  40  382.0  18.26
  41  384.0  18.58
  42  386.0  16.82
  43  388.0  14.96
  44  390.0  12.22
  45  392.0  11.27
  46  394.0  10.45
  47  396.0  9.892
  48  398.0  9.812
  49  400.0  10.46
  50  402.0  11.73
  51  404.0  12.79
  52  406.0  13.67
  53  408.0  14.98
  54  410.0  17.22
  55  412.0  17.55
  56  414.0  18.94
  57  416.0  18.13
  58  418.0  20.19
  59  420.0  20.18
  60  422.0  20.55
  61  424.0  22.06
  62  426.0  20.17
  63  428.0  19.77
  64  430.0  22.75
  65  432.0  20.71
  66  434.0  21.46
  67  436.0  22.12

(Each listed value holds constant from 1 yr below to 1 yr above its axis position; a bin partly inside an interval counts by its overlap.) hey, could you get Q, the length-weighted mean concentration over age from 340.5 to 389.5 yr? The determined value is 19.9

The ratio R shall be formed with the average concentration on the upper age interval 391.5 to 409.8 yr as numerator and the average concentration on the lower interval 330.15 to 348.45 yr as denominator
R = 0.59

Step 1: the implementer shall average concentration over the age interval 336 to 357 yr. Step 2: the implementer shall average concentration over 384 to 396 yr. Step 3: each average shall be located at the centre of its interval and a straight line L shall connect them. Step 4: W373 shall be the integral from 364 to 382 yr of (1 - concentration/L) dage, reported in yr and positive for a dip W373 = -4.7 yr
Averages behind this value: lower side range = 20.6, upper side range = 13.3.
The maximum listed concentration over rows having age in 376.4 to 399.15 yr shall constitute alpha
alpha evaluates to 20.45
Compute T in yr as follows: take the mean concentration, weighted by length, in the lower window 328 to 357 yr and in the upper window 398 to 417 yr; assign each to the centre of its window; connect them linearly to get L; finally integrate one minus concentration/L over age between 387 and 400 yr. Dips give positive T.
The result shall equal 3.8 yr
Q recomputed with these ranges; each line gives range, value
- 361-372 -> 20.8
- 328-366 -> 20.5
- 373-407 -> 14.9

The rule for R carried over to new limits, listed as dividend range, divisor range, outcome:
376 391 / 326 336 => 0.87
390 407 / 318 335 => 0.57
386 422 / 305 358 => 0.74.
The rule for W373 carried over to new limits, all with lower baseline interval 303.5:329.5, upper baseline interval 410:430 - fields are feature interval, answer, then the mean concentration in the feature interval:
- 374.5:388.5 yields 0.4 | 18.7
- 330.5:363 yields -3.0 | 20.6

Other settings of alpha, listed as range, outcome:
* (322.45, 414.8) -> 22.14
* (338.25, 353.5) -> 21.87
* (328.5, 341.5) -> 21.58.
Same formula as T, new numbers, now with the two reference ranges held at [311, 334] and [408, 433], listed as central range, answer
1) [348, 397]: 2.3 yr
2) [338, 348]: -0.3 yr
